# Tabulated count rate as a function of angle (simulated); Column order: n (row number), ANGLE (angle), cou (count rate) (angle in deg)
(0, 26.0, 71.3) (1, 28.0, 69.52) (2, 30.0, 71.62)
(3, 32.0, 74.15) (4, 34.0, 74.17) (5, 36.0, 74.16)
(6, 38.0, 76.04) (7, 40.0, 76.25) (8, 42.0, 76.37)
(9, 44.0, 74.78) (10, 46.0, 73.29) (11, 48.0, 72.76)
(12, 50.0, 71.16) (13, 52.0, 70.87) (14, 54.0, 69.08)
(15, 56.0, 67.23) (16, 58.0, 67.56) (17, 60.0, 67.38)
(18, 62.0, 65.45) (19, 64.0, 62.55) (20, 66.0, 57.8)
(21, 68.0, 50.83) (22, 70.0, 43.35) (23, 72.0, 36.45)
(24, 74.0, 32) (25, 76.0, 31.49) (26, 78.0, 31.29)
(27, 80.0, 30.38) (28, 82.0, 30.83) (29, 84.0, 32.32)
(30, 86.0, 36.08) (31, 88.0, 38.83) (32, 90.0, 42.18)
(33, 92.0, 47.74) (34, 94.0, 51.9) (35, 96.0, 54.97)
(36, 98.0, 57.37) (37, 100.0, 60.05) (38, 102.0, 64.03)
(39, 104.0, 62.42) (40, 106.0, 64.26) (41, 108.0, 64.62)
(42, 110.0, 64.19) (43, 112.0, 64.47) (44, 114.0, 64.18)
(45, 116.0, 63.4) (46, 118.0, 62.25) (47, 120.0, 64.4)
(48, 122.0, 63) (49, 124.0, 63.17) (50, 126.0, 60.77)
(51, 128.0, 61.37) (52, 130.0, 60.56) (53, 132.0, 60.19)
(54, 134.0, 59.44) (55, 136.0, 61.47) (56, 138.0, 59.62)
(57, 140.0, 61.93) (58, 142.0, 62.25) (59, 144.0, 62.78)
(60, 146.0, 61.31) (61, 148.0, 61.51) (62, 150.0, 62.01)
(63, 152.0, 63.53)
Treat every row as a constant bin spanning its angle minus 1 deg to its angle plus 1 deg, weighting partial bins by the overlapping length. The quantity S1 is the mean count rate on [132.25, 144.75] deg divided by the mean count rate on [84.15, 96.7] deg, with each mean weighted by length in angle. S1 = 1.38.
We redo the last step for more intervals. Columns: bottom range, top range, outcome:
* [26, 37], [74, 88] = 0.45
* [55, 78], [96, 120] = 1.20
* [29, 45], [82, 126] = 0.75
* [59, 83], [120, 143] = 1.36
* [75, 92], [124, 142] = 1.74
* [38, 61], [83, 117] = 0.77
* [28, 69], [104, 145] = 0.90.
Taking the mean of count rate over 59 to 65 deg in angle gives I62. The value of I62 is 65.1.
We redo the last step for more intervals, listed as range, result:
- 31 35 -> 74.2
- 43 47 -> 74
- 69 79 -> 34.9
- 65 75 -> 44.1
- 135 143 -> 61.3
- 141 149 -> 62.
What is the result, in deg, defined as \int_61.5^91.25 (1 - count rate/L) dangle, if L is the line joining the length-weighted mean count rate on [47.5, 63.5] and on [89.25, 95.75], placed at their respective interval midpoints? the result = 8.5 deg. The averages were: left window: 68.6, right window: 48.4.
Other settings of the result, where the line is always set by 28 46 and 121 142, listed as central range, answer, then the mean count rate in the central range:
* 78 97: 7.7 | 40.1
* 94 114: 1.1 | 61.4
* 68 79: 5.2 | 36.4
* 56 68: 1.3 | 63.3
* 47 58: 0.3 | 70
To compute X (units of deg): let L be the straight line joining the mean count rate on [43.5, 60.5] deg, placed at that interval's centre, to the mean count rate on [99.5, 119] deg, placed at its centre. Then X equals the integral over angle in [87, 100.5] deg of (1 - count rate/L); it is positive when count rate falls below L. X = 3.1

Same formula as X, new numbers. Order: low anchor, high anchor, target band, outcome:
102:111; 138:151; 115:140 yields 0.43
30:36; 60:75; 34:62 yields -3.65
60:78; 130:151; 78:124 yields 0.56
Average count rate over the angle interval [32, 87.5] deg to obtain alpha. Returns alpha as 57.6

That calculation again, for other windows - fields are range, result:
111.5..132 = 62.6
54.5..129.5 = 53.7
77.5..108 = 47.8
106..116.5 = 64.2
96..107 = 61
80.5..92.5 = 37.3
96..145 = 62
